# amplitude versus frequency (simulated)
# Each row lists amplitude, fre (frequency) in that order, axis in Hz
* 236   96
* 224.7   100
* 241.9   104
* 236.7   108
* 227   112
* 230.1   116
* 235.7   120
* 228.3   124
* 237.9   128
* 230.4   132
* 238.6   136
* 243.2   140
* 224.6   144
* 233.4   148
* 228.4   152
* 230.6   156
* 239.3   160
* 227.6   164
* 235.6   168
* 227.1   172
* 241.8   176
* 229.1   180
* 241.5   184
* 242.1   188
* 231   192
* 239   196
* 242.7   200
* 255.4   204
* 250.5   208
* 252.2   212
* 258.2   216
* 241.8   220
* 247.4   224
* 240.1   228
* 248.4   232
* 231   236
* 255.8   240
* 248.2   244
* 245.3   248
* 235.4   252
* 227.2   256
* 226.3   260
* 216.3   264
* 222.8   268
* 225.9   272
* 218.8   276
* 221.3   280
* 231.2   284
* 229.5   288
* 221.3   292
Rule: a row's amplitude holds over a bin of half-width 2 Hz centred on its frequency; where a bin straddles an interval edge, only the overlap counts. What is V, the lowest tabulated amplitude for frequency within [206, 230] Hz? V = 240.1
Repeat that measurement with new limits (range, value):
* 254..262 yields 226.3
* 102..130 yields 227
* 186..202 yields 231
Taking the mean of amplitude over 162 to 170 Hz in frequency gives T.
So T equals 232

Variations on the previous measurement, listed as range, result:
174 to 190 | 239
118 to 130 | 234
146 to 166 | 232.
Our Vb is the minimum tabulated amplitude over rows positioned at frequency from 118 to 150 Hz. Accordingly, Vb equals 224.6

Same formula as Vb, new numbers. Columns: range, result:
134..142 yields 238.6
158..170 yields 227.6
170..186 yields 227.1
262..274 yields 216.3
